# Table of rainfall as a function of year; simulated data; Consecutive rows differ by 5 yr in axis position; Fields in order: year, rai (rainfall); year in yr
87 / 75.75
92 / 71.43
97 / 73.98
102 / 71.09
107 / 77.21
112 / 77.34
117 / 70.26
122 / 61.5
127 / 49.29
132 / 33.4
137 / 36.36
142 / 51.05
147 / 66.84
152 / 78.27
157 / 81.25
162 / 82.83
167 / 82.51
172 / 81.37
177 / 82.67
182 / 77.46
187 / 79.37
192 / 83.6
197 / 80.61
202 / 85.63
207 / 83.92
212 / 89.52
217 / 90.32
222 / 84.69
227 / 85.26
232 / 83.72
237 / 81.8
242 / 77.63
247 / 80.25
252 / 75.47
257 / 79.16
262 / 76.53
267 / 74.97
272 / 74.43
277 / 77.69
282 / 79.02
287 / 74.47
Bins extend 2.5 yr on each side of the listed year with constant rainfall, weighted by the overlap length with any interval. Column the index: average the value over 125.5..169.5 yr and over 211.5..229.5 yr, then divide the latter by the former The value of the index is 1.4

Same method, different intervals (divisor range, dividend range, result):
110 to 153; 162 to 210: 1.43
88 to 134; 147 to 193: 1.22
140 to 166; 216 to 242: 1.15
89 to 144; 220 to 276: 1.29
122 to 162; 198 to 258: 1.42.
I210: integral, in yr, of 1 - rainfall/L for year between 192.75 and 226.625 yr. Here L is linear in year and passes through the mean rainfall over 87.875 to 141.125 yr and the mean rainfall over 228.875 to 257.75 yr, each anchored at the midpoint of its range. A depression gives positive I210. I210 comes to -4.7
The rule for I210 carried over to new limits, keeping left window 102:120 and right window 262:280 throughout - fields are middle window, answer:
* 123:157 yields 8.84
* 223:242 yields -1.87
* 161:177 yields -1.61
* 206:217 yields -1.86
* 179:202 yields -1.82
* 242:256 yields -0.43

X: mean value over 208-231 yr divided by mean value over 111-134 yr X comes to 1.51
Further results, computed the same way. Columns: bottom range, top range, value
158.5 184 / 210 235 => 1.06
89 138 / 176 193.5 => 1.27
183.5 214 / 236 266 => 0.94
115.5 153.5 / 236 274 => 1.41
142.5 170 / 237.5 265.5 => 1.02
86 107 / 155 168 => 1.12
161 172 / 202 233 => 1.05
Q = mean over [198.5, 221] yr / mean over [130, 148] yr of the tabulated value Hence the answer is 1.90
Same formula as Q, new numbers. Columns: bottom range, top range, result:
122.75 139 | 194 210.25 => 1.99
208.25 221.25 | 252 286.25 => 0.87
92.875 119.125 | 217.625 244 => 1.13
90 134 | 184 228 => 1.30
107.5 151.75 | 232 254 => 1.37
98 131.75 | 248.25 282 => 1.17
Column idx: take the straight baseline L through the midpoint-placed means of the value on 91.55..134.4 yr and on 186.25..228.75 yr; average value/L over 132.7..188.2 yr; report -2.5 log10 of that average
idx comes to 0.061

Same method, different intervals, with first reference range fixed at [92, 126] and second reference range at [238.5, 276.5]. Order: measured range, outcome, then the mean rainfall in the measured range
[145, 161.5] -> -0.056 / 76.6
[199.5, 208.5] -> -0.136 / 84.9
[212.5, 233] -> -0.146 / 86.5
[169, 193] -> -0.097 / 80.8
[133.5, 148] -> 0.431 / 48.6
